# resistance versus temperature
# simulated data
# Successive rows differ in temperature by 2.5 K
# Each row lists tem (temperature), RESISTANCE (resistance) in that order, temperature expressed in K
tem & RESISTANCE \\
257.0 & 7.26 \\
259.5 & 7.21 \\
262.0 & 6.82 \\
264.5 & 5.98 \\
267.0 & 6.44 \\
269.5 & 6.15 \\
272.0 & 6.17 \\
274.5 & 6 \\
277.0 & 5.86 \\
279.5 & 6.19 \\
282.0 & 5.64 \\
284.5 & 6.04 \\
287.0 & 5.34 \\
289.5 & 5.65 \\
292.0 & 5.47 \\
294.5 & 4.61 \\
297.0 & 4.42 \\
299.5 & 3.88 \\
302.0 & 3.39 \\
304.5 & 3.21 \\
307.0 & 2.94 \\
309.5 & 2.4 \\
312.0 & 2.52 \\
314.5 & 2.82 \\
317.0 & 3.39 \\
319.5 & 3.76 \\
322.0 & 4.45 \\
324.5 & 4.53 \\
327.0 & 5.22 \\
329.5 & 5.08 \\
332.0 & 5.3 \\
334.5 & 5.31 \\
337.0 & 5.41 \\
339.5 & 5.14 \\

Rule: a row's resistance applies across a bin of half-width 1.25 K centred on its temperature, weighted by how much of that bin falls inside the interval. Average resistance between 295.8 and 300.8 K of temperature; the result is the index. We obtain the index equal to 4.14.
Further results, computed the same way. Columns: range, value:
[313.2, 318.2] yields 3.1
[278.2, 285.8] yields 5.95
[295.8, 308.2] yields 3.57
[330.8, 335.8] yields 5.31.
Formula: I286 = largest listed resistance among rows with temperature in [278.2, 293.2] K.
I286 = 6.19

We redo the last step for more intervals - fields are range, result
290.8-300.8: 5.47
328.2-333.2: 5.3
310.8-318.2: 3.39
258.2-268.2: 7.21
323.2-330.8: 5.22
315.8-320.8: 3.76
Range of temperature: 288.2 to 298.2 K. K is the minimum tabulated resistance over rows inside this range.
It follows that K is 4.42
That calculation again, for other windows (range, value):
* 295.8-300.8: 3.88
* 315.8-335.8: 3.39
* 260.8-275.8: 5.98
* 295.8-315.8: 2.4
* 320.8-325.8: 4.45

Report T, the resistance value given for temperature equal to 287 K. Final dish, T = 5.34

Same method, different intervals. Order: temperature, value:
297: 4.42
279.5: 6.19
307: 2.94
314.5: 2.82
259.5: 7.21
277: 5.86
